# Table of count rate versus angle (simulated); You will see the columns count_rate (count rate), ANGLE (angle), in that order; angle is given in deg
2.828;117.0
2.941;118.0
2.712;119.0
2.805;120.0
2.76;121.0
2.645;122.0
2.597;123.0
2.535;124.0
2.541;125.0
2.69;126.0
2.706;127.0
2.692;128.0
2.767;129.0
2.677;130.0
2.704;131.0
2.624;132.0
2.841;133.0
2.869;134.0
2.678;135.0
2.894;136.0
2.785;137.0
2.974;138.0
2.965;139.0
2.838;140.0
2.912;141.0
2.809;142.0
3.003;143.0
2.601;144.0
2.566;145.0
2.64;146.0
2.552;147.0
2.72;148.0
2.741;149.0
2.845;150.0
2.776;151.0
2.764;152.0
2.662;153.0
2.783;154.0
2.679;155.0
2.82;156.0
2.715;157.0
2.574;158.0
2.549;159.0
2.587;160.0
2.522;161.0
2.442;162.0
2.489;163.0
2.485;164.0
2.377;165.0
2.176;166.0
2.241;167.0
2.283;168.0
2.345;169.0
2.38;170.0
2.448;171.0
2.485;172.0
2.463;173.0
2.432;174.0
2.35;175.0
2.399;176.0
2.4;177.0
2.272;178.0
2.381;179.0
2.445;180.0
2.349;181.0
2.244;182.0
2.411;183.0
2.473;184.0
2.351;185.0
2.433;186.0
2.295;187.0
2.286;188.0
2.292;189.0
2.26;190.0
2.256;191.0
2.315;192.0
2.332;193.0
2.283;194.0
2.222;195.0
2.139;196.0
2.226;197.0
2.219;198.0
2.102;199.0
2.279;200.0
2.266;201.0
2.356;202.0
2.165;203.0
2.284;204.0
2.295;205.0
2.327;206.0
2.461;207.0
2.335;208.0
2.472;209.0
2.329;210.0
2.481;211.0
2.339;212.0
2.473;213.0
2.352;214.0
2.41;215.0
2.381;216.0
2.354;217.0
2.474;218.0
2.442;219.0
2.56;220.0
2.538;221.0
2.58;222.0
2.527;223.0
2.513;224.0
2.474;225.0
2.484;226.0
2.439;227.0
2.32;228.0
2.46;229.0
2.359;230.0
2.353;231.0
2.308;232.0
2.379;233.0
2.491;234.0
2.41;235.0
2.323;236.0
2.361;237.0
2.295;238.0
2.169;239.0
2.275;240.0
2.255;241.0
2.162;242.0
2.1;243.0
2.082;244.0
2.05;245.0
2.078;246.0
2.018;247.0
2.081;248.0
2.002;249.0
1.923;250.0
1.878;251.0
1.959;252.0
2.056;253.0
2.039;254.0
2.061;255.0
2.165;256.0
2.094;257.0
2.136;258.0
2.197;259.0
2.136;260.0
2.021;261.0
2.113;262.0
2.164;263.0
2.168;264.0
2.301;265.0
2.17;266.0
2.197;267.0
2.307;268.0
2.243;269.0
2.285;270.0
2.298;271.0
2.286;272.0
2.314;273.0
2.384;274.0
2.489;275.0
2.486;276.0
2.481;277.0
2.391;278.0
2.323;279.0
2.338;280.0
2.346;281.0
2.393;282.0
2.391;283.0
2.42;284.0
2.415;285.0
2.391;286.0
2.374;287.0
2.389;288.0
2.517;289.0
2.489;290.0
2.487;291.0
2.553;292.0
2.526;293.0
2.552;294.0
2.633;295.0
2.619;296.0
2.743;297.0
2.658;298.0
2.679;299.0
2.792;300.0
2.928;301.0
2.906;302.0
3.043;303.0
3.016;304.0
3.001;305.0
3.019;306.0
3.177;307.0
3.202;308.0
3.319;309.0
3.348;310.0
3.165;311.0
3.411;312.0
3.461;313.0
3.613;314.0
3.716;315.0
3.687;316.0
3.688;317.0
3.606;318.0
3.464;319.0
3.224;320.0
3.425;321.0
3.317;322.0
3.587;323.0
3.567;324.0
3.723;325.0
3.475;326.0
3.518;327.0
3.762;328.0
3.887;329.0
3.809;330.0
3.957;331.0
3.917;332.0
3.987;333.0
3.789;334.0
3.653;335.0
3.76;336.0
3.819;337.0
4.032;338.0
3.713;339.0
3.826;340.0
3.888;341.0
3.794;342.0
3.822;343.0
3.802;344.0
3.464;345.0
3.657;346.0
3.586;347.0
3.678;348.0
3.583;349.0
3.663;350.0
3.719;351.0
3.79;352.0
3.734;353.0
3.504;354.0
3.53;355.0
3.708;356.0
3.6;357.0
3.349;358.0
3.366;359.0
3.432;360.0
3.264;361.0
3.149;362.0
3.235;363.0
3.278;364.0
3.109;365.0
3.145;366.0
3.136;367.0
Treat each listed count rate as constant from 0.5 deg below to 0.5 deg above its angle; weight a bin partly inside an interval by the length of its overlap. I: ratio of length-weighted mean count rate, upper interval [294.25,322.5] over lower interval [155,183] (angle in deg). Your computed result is 1.30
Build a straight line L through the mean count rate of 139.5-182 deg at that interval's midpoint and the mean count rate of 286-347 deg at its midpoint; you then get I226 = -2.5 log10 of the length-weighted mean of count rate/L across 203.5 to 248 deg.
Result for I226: 0.21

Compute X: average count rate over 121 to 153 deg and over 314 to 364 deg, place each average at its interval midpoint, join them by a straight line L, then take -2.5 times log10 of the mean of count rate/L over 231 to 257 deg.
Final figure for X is 0.431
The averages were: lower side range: 2.74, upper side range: 3.63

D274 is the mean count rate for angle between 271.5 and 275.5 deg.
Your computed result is 2.37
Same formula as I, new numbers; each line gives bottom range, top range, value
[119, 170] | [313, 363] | 1.37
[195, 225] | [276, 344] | 1.34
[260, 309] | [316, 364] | 1.44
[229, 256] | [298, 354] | 1.62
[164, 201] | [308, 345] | 1.57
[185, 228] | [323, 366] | 1.54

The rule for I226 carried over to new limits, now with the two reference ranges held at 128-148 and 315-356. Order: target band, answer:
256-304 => 0.380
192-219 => 0.307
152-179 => 0.169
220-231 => 0.274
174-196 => 0.268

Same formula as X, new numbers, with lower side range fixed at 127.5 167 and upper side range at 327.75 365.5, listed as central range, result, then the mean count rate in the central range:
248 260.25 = 0.48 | 2.05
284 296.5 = 0.33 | 2.49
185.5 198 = 0.26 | 2.28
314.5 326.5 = -0.01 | 3.54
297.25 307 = 0.18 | 2.9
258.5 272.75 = 0.42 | 2.21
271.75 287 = 0.36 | 2.39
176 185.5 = 0.20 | 2.37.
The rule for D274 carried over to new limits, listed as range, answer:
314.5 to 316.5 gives 3.7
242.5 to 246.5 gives 2.08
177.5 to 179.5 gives 2.33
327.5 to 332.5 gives 3.87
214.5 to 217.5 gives 2.38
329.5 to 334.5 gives 3.89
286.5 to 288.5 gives 2.38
